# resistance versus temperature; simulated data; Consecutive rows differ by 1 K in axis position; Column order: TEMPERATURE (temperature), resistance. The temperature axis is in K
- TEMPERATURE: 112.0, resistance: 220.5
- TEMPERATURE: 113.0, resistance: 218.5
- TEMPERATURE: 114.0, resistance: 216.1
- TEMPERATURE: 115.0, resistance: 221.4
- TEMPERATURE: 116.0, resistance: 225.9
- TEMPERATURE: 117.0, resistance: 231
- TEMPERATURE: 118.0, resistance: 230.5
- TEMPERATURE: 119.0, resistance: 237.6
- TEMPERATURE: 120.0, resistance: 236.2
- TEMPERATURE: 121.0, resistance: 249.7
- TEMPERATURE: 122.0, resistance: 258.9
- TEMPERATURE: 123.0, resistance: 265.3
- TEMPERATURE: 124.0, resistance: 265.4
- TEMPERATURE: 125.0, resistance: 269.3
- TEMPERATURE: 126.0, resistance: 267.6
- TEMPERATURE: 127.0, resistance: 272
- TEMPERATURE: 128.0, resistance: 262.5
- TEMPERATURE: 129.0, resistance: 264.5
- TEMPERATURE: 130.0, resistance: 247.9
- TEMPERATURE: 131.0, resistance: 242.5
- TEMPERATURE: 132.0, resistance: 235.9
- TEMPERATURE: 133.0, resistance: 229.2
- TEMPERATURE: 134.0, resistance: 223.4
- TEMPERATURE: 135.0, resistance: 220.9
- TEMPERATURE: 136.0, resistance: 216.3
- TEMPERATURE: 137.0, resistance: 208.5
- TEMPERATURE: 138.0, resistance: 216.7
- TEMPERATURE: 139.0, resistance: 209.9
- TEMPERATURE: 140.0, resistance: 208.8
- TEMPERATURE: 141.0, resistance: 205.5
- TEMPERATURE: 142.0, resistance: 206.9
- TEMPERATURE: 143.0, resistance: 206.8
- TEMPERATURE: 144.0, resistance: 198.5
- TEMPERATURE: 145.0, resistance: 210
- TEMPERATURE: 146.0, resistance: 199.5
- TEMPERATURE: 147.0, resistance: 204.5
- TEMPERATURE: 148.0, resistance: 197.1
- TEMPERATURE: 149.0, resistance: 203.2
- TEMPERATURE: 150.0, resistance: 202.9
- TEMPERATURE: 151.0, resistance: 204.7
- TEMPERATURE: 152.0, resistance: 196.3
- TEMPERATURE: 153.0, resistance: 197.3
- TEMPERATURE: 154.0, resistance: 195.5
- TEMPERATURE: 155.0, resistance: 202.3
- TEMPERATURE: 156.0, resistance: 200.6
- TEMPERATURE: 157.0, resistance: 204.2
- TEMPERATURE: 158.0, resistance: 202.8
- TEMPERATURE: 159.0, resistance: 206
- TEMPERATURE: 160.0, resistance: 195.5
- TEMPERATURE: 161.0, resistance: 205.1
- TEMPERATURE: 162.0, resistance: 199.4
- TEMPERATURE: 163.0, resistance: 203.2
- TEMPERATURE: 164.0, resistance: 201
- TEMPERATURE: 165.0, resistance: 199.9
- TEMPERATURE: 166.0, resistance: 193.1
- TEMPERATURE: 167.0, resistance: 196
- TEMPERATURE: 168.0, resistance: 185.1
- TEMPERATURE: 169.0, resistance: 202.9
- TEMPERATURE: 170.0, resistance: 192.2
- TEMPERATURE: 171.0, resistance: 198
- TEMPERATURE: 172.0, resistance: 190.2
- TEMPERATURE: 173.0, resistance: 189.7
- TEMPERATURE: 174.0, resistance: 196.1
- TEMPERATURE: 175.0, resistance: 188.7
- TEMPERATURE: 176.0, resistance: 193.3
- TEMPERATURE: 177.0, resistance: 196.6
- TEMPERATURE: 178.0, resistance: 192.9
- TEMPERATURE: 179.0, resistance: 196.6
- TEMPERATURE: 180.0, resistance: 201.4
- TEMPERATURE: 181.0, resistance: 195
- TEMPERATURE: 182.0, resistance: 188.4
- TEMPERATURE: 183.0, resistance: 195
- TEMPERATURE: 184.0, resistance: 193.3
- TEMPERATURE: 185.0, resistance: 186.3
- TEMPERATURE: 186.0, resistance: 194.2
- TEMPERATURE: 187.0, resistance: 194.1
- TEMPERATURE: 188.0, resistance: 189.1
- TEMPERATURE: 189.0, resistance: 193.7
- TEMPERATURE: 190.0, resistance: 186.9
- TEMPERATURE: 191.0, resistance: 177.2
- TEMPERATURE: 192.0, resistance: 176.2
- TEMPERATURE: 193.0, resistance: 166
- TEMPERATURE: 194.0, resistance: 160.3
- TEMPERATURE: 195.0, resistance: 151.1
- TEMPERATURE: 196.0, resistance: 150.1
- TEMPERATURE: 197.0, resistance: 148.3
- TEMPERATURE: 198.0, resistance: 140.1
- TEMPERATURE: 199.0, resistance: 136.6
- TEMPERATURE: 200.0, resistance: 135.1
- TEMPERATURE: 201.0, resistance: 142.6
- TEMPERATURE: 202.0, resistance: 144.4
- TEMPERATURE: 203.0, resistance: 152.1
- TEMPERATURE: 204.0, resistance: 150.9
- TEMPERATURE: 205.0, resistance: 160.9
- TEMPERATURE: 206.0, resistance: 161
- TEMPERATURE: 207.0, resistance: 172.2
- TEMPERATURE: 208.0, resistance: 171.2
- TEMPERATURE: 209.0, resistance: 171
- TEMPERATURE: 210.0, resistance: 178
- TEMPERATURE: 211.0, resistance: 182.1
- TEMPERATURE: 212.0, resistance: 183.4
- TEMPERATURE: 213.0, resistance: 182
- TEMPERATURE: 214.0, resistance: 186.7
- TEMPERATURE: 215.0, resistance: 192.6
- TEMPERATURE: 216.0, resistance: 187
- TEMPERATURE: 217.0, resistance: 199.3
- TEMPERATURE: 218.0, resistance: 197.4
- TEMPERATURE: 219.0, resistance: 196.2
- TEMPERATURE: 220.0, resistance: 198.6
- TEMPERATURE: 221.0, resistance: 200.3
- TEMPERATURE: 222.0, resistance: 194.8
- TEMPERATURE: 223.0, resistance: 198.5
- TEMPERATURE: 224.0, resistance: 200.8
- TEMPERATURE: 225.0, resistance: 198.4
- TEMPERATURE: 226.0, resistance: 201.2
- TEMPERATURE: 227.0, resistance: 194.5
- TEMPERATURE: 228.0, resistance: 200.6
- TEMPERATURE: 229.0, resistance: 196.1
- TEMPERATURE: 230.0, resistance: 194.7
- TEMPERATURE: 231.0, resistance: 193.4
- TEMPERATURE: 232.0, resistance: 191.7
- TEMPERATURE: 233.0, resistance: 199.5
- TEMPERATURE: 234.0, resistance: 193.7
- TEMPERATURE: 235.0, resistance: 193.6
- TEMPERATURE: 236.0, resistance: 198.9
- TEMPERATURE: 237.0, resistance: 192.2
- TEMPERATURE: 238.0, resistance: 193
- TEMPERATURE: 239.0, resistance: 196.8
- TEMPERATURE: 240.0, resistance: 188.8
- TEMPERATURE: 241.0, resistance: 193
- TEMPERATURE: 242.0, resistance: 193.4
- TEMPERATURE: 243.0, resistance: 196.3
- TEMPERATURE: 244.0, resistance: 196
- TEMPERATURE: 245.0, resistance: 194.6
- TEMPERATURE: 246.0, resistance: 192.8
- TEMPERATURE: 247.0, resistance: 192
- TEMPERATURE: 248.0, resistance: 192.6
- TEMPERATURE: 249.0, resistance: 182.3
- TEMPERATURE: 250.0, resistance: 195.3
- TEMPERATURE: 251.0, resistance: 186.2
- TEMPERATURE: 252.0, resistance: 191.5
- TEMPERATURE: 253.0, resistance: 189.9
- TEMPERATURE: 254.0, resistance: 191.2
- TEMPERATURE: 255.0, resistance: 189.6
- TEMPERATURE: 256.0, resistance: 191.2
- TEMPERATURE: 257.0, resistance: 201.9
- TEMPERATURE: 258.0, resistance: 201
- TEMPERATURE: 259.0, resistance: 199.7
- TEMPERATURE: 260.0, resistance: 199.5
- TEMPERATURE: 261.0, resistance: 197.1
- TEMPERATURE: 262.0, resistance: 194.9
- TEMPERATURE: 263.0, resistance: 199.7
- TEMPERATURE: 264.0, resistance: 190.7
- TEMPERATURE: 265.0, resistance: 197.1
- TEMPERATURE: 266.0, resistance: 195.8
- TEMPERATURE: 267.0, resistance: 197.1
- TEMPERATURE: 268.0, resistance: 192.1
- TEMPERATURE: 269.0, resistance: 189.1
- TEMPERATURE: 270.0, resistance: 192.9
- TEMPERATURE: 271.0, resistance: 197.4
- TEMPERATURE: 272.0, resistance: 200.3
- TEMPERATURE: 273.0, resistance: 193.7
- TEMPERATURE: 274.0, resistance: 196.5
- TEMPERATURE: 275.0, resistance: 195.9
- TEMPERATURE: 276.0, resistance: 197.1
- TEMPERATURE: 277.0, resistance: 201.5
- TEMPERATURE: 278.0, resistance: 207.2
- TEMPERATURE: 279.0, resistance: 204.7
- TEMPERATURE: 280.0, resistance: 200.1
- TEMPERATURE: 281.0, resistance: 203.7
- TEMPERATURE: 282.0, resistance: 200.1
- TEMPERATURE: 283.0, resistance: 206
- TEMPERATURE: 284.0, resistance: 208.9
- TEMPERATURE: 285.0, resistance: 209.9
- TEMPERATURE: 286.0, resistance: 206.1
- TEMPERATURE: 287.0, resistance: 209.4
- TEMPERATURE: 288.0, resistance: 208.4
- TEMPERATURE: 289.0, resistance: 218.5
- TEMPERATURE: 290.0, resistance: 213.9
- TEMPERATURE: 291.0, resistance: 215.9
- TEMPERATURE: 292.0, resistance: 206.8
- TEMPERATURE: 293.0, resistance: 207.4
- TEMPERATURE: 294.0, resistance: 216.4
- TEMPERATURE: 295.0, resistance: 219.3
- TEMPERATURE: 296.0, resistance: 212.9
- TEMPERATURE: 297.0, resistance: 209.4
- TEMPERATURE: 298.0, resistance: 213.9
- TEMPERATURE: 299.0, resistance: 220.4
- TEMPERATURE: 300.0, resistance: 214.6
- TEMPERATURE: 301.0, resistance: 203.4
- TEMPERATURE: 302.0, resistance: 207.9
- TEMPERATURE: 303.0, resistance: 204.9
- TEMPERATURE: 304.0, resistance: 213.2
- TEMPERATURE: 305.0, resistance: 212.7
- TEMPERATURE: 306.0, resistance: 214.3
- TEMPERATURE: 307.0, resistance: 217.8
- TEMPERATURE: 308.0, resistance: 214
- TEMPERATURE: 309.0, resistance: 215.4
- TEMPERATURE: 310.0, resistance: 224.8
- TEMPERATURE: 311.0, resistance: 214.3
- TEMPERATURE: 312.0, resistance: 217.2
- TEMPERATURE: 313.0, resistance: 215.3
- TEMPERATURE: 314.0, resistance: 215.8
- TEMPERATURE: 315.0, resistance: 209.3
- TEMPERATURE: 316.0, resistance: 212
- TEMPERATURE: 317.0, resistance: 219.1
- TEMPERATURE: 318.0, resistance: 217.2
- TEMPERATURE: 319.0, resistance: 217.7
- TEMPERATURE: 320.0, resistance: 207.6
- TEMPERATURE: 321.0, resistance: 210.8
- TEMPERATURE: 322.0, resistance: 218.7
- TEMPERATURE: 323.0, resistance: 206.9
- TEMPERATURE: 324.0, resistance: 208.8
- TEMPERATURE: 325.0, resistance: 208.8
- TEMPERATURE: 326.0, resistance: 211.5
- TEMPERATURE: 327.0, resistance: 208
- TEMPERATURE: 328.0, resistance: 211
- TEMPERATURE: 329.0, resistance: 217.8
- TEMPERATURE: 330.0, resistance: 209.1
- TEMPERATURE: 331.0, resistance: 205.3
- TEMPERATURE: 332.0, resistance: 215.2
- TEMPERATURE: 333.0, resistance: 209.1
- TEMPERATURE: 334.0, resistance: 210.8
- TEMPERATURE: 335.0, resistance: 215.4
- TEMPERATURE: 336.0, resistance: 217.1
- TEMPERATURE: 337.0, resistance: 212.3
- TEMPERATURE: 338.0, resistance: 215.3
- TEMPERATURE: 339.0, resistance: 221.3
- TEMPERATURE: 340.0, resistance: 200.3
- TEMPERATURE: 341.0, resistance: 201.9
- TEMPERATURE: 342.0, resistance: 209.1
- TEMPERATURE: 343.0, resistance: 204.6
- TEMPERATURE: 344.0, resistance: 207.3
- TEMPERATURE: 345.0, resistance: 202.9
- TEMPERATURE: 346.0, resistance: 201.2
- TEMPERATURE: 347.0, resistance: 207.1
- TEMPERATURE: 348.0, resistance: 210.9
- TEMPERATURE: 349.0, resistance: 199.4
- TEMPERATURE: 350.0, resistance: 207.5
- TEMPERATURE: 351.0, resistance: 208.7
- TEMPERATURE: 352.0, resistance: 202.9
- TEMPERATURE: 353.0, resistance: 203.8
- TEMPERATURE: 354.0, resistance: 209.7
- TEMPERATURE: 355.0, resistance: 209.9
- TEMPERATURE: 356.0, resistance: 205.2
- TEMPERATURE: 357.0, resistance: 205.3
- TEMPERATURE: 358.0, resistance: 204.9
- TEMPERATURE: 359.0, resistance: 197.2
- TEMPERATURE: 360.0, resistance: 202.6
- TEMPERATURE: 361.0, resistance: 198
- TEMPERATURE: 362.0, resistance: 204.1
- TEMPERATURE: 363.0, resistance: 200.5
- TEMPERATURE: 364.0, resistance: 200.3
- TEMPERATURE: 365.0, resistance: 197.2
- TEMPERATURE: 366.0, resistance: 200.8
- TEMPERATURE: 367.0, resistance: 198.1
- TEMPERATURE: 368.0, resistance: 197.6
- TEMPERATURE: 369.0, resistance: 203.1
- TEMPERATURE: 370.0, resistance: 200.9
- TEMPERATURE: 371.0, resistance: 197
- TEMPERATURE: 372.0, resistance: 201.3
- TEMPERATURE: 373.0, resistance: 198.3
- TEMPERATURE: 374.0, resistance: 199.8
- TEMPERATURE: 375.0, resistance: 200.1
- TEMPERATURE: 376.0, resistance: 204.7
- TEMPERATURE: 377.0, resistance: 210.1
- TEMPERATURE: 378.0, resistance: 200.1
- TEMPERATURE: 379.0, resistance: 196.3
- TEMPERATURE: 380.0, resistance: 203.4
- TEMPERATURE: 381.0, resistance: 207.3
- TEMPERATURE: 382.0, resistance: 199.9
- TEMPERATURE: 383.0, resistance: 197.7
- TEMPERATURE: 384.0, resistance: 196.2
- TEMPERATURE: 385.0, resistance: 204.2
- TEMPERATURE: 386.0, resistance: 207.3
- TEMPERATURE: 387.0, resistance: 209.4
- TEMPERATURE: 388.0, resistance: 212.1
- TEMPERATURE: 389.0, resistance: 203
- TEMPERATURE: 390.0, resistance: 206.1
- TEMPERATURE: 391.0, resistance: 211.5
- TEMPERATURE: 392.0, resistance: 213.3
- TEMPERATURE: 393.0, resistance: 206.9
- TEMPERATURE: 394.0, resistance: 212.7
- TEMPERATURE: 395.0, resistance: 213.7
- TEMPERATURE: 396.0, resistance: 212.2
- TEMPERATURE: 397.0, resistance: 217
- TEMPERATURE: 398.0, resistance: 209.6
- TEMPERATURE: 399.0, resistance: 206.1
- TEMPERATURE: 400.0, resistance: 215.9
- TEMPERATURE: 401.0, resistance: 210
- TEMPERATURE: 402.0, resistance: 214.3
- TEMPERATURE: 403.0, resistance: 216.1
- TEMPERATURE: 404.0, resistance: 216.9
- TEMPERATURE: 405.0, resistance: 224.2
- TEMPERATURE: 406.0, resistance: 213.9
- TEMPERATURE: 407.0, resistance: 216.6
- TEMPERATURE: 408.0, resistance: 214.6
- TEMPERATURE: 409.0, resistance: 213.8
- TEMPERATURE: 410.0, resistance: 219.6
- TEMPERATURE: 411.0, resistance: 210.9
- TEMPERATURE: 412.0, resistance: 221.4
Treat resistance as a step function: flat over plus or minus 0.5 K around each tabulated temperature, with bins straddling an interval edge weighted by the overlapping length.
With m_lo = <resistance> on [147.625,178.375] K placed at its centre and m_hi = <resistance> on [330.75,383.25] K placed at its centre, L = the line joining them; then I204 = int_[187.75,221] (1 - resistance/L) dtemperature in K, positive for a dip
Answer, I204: 4.78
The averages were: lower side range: 198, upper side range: 205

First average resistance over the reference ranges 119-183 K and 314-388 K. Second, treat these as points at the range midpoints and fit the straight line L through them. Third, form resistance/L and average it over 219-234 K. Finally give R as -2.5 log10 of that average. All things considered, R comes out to 0.07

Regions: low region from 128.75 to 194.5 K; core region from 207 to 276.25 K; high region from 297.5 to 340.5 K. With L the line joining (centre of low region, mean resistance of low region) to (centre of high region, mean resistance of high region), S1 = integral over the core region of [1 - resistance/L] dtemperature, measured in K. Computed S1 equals 4.6 K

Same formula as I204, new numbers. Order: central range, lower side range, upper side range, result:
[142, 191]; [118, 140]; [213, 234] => 5.8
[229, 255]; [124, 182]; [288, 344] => 2.3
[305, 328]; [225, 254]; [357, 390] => -1.8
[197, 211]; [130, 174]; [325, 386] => 3.4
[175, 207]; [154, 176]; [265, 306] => 4.2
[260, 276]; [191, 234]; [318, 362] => -0.4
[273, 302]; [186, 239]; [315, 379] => -1.9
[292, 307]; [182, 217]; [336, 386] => -1.6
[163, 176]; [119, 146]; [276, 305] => 1.9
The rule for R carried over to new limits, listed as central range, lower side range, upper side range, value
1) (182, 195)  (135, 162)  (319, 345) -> 0.125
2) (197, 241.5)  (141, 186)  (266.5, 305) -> 0.110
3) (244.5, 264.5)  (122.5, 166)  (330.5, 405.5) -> 0.099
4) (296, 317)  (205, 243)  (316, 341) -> -0.031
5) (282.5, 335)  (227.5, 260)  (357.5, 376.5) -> -0.080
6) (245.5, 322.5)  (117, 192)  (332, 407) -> 0.018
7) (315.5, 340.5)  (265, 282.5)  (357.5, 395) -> -0.062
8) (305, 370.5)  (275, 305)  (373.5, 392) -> -0.012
